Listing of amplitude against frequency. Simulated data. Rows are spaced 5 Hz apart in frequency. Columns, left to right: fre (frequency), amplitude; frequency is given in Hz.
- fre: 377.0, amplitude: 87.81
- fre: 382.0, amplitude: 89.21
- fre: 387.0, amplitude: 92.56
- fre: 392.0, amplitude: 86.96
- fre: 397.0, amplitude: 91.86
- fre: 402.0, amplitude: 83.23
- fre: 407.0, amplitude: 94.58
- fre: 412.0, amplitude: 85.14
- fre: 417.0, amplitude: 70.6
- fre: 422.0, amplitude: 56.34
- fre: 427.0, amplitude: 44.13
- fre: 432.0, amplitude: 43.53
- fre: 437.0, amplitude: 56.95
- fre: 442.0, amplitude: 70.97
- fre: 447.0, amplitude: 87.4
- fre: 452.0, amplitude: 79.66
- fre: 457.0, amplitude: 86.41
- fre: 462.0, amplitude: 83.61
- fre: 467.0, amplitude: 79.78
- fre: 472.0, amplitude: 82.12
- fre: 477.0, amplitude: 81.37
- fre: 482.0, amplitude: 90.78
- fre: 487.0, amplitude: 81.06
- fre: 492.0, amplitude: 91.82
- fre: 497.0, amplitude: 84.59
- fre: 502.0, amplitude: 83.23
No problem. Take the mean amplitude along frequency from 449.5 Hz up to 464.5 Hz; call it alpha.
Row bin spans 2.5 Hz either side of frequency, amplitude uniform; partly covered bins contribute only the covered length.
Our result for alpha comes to 83.2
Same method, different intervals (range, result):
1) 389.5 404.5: 87.3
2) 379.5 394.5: 89.6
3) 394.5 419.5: 85.1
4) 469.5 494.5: 85.4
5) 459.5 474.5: 81.8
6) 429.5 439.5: 50.2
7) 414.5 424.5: 63.5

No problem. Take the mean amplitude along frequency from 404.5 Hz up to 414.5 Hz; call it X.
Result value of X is 89.9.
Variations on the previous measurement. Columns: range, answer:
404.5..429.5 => 70.2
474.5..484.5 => 86.1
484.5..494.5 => 86.4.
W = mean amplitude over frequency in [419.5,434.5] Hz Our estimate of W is 48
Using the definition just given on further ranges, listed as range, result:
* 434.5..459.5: 76.3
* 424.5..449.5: 60.6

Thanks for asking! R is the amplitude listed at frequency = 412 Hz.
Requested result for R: 85.14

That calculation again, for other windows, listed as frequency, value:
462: 83.61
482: 90.78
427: 44.13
